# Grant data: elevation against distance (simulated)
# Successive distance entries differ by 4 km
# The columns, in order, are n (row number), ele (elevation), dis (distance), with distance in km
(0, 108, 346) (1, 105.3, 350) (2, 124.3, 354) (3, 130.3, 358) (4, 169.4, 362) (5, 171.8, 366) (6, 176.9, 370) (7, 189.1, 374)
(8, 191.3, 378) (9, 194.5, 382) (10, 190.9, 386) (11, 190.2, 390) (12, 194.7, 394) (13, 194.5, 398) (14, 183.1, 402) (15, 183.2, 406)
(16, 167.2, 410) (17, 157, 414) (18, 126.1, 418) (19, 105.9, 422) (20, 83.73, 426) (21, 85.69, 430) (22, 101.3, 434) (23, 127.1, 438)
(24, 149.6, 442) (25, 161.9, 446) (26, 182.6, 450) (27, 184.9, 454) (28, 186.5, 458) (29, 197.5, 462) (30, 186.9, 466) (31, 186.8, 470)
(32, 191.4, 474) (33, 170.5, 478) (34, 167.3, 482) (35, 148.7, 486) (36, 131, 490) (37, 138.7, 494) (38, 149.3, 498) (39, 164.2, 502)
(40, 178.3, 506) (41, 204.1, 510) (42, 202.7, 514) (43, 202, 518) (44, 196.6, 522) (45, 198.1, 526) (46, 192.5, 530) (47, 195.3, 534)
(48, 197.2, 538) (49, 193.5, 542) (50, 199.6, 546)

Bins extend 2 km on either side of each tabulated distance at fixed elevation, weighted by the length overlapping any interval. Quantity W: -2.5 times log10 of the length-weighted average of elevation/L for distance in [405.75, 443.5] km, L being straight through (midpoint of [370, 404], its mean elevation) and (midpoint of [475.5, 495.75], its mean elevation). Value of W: 0.37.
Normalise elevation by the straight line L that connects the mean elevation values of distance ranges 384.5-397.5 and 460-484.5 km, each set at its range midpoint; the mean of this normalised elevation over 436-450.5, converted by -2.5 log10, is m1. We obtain 0.216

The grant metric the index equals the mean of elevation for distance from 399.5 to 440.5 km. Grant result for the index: 133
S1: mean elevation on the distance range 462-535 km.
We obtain 178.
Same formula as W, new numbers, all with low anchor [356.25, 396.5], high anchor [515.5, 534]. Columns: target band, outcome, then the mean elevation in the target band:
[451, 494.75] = 0.108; 173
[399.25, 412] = 0.029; 179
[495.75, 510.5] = 0.146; 170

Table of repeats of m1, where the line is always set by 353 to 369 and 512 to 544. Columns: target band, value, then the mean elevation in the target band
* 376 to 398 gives -0.21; 193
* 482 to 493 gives 0.27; 145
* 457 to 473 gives -0.06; 190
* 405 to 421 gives 0.09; 154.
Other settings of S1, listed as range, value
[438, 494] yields 170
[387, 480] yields 161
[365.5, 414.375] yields 185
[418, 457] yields 133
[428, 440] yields 105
